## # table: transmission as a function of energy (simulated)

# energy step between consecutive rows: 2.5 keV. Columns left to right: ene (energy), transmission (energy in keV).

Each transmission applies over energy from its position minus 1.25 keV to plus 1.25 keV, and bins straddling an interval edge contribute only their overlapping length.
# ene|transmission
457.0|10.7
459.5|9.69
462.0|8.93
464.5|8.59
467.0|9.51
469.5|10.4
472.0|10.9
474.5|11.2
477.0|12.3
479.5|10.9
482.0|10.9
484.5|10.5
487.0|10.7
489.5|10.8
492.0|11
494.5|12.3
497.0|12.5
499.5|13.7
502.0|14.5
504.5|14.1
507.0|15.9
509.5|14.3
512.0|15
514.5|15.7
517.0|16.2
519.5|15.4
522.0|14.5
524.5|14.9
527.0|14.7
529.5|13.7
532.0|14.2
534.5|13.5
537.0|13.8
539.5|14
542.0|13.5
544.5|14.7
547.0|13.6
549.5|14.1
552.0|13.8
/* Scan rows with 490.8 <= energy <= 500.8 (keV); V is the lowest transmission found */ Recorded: 11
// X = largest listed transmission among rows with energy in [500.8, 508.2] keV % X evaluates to 15.9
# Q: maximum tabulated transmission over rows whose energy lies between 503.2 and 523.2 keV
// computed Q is 16.2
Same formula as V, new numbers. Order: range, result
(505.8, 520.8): 14.3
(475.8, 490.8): 10.5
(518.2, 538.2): 13.5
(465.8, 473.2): 9.51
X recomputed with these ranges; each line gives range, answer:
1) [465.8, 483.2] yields 12.3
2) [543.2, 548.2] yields 14.7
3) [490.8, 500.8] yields 13.7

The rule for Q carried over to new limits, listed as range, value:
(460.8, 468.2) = 9.51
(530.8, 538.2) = 14.2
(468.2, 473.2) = 10.9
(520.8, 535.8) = 14.9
